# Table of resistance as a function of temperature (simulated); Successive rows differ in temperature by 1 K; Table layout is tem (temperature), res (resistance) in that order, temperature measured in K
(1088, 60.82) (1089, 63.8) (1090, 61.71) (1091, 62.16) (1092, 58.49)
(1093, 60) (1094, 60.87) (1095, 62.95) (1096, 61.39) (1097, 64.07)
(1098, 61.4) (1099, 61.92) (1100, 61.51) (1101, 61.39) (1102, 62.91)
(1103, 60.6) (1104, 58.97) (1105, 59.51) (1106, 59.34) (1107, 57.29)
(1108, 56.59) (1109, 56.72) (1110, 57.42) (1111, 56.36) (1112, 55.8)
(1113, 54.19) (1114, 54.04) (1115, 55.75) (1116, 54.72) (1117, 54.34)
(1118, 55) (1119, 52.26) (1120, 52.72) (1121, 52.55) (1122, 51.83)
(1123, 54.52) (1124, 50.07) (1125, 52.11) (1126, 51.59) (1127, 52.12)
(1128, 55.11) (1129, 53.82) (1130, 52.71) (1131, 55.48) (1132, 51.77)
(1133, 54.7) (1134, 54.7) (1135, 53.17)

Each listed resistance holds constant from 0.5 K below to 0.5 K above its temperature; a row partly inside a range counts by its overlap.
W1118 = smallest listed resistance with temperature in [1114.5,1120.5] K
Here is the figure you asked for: 52.26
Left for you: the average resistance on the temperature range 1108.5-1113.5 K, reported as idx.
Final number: 56.1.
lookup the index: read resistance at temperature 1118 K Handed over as 55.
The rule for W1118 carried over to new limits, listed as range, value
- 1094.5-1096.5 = 61.39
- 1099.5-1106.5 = 58.97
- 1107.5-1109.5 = 56.59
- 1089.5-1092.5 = 58.49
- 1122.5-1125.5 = 50.07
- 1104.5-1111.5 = 56.36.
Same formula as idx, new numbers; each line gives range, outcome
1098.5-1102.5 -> 61.9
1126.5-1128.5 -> 53.6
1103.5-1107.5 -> 58.8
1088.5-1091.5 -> 62.6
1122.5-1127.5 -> 52.1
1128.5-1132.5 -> 53.4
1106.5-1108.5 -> 56.9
